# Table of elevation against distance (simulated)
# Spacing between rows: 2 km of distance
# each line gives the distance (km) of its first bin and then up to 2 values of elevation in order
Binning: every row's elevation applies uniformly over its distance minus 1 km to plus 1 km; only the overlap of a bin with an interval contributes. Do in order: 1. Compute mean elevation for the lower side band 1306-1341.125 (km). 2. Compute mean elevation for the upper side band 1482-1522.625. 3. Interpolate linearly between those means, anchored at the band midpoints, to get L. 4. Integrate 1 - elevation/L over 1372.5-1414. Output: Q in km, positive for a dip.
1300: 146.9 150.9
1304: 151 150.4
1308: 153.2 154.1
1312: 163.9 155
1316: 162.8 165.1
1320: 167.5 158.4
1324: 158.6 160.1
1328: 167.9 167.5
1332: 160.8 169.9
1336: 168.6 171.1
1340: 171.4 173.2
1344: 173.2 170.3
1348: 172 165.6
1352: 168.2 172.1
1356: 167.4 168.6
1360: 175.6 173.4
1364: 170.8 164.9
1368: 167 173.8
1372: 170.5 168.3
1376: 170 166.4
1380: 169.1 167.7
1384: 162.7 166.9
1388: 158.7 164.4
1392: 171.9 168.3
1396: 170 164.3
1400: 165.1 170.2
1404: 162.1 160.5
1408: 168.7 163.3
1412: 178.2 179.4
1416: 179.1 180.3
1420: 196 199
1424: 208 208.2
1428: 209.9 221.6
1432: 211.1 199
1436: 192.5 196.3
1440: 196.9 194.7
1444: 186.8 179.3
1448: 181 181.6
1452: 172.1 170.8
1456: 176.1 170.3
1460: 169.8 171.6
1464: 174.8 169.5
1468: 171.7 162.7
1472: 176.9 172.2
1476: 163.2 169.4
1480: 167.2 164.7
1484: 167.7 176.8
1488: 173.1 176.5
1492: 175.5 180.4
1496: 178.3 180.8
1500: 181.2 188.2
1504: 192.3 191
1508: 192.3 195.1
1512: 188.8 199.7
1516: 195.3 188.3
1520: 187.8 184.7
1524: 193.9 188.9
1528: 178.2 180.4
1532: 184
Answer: 0.98 km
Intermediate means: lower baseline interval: 163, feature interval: 167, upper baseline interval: 184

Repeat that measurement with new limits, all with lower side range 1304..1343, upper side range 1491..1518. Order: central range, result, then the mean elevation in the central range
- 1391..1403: 0.3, 168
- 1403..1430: -1.5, 185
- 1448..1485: 2.3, 171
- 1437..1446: -0.7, 192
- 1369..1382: 0.0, 170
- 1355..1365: -0.2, 171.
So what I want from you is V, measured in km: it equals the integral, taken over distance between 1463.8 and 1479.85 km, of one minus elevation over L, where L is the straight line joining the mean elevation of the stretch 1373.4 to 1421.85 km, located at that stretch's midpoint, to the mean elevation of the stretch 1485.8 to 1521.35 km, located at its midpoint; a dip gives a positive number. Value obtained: 1.0 km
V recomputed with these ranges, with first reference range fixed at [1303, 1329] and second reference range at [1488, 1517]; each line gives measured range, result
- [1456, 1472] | 0.87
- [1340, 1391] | -0.81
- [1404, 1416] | 0.19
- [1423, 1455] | -3.15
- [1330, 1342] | -0.50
